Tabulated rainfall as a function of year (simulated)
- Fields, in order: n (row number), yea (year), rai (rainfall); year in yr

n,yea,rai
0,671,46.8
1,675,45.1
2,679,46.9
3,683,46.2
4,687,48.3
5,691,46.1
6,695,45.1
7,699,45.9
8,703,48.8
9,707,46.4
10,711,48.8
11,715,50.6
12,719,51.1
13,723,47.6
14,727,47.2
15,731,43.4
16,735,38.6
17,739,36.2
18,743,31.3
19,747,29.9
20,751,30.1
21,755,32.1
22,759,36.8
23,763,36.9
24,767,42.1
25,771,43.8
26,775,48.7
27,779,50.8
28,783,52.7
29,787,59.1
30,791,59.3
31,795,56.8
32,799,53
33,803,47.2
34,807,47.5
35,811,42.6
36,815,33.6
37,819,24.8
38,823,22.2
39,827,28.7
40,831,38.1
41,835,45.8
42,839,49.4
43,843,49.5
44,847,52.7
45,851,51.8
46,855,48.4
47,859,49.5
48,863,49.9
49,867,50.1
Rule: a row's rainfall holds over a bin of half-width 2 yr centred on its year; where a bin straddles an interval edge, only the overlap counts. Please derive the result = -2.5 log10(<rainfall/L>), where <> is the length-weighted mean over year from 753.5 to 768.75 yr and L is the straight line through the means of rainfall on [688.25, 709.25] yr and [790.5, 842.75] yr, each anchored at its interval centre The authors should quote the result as 0.19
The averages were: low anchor 46.6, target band 37.1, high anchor 42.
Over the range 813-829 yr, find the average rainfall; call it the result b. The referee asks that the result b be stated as 27.3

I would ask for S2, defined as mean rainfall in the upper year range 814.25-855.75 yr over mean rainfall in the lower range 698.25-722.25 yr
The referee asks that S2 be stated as 0.8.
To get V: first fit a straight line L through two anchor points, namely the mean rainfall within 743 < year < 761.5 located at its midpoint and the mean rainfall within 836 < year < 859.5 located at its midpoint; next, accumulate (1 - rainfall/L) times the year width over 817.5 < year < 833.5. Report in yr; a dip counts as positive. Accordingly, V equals 5.9 yr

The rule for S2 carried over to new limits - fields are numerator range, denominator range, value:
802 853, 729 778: 1.08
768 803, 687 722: 1.09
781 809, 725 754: 1.47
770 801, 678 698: 1.15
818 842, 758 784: 0.81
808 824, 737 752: 1.01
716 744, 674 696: 0.92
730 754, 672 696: 0.74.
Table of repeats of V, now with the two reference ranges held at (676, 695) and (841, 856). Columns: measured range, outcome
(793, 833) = 8.29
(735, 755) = 6.46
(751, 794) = 2.77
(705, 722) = -0.65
